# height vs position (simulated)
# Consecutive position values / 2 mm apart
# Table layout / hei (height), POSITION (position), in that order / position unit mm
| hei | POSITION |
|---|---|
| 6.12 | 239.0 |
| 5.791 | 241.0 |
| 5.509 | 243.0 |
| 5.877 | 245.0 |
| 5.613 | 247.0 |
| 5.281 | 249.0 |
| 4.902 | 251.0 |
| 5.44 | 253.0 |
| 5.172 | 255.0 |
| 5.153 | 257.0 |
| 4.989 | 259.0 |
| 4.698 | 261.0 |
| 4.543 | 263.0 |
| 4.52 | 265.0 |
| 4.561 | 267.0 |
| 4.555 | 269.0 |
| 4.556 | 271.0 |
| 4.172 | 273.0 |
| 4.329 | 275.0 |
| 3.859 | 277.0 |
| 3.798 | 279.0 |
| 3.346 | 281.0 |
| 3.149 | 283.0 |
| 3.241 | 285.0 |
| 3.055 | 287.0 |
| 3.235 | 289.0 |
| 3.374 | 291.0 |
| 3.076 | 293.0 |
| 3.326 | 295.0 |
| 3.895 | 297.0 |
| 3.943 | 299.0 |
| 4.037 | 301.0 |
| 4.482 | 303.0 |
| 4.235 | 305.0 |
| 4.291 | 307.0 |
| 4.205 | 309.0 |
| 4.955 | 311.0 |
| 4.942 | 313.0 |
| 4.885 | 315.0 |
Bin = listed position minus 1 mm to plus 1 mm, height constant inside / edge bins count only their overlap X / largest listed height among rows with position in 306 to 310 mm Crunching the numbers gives 4.291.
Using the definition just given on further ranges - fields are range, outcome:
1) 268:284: 4.556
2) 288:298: 3.895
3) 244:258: 5.877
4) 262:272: 4.561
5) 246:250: 5.613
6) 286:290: 3.235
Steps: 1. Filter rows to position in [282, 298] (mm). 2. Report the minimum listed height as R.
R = 3.055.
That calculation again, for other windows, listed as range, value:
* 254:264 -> 4.543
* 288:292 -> 3.235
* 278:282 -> 3.346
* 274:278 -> 3.859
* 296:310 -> 3.895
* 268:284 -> 3.149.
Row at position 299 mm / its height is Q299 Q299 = 3.943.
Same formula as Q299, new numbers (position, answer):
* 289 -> 3.235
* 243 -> 5.509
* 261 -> 4.698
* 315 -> 4.885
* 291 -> 3.374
